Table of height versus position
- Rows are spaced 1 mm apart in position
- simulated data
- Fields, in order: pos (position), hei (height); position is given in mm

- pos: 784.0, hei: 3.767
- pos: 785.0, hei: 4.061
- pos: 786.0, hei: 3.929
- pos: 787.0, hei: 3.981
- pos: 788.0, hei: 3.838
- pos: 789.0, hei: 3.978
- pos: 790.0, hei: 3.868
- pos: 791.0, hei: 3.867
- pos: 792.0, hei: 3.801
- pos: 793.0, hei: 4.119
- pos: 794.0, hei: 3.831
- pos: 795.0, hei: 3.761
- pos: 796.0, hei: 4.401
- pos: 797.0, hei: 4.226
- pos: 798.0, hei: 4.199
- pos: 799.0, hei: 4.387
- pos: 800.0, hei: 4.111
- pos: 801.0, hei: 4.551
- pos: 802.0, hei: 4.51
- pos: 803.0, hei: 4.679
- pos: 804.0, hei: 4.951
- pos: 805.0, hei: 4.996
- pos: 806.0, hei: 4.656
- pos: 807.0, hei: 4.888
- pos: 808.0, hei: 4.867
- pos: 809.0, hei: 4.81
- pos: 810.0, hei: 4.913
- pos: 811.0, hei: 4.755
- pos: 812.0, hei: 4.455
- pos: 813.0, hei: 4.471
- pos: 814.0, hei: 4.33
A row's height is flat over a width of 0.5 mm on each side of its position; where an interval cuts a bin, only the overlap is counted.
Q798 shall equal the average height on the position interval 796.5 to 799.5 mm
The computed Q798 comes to 4.27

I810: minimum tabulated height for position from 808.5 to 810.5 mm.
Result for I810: 4.81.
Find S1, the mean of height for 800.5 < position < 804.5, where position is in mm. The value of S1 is 4.67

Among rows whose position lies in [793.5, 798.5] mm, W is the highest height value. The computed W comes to 4.401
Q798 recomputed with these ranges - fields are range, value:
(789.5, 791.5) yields 3.87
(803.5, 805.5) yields 4.97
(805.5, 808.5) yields 4.8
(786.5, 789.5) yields 3.93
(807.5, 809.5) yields 4.84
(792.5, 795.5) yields 3.9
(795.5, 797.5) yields 4.31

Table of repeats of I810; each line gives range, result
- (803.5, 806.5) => 4.656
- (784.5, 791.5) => 3.838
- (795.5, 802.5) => 4.111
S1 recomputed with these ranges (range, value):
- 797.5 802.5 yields 4.35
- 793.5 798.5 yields 4.08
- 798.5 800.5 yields 4.25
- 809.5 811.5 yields 4.83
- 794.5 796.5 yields 4.08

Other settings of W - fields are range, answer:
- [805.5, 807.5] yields 4.888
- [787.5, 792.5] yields 3.978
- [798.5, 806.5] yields 4.996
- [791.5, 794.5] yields 4.119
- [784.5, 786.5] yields 4.061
